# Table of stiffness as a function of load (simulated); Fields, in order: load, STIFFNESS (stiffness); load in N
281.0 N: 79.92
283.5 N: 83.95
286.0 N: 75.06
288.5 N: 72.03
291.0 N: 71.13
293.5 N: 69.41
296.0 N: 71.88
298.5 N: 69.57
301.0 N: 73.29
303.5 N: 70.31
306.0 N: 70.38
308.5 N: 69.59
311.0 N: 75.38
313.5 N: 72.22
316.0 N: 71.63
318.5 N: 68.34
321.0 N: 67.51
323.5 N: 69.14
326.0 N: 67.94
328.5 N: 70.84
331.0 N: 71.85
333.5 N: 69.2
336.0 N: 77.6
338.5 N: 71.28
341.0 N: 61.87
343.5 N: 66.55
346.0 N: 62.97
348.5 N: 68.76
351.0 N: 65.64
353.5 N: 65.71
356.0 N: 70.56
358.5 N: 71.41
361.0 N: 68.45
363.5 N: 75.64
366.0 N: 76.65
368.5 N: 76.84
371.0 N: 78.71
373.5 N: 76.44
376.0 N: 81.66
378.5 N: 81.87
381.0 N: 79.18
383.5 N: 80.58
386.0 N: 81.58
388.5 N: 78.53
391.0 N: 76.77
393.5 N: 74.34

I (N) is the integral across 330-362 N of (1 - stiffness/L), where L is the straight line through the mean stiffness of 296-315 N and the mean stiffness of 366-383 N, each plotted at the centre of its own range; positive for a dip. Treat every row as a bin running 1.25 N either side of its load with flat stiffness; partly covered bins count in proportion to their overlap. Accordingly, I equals 3.1 N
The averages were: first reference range 71.6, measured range 68.6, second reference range 79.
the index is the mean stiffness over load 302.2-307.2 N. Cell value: 70.4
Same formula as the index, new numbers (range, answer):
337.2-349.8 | 66.3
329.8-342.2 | 70.4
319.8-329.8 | 68.9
